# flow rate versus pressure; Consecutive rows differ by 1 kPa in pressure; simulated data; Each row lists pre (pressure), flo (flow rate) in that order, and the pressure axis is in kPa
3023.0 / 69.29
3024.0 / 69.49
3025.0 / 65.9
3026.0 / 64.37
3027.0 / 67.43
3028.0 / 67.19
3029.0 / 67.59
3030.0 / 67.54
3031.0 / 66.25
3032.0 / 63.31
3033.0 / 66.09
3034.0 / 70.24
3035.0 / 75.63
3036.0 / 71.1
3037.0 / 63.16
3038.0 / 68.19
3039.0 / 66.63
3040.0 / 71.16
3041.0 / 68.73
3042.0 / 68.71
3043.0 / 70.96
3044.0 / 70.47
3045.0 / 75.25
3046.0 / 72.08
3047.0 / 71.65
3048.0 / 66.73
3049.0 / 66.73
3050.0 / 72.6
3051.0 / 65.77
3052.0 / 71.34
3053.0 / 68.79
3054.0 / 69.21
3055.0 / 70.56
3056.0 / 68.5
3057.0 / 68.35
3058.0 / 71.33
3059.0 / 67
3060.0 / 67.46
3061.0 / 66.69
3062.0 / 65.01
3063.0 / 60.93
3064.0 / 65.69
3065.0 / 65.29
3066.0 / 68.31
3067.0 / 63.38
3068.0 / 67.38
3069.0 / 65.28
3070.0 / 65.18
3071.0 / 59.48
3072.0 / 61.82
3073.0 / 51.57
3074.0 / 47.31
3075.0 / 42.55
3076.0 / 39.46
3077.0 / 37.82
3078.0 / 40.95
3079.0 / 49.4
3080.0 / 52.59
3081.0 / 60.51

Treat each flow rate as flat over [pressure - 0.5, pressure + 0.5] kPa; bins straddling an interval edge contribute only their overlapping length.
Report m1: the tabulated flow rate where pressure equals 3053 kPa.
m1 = 68.79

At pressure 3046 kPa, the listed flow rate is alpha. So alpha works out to 72.08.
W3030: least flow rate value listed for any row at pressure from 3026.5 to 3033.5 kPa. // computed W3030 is 63.31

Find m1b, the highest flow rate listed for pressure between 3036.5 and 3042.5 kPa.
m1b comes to 71.16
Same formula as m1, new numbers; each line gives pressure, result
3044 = 70.47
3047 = 71.65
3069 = 65.28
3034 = 70.24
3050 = 72.6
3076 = 39.46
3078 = 40.95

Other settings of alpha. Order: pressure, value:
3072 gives 61.82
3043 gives 70.96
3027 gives 67.43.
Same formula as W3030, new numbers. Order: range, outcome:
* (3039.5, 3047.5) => 68.71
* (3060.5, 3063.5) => 60.93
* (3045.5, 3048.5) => 66.73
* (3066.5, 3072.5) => 59.48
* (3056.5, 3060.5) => 67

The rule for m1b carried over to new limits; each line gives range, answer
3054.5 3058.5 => 71.33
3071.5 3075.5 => 61.82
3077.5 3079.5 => 49.4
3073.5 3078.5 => 47.31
